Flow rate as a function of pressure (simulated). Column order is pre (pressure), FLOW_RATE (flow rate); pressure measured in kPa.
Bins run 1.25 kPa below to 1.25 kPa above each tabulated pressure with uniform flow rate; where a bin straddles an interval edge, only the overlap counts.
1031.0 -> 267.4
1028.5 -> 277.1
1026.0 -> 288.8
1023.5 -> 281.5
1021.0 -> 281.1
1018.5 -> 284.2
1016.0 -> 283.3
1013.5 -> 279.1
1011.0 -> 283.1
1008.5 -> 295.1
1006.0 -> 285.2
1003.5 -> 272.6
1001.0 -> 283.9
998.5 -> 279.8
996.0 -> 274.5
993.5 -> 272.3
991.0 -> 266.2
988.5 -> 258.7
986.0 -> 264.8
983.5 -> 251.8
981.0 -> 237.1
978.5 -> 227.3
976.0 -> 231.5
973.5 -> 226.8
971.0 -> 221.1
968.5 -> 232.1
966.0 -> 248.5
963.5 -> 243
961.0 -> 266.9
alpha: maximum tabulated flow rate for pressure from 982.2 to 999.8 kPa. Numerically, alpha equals 279.8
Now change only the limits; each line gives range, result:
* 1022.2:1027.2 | 288.8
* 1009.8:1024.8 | 284.2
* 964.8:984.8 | 251.8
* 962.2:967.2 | 248.5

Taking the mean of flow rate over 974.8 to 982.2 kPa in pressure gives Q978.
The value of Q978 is 232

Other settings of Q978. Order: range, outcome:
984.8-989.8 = 262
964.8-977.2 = 232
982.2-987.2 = 258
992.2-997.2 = 273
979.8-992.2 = 256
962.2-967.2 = 246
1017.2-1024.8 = 282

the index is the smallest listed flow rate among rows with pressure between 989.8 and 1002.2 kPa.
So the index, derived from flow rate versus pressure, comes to 266.2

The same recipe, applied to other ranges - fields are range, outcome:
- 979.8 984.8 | 237.1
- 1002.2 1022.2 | 272.6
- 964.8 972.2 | 221.1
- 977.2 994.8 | 227.3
